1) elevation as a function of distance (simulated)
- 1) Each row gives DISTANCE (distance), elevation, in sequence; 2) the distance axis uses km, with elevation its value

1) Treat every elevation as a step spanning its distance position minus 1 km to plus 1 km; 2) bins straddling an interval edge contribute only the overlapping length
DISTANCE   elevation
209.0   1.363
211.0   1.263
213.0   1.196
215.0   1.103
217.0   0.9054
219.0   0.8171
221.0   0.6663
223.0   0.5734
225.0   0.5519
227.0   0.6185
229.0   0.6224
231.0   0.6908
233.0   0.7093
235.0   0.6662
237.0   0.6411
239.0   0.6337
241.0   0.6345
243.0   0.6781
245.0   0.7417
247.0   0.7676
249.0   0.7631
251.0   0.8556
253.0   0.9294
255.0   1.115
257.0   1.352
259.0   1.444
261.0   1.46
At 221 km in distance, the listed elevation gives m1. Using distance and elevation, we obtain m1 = 0.6663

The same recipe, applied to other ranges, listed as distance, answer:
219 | 0.8171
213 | 1.196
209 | 1.363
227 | 0.6185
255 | 1.115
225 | 0.5519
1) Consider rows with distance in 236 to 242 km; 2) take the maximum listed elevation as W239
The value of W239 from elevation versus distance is 0.6411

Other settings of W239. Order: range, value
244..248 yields 0.7676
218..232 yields 0.8171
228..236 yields 0.7093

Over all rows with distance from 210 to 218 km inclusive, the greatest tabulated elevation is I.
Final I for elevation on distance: 1.263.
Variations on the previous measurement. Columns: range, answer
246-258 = 1.352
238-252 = 0.8556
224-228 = 0.6185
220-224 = 0.6663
